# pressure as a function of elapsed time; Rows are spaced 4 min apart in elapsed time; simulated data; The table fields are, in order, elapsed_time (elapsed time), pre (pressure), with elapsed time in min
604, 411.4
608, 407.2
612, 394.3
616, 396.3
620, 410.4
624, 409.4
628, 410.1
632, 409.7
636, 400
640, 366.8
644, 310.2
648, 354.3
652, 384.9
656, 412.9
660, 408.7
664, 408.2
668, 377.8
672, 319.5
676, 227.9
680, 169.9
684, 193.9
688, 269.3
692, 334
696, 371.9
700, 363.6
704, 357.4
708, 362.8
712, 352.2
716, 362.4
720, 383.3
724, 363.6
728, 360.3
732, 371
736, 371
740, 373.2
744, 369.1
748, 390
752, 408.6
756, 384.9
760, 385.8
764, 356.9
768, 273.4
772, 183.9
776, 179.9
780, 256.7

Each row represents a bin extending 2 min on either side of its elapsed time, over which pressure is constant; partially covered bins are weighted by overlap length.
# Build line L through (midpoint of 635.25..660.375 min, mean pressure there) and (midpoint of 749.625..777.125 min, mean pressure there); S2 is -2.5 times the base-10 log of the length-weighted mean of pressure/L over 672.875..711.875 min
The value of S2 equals 0.17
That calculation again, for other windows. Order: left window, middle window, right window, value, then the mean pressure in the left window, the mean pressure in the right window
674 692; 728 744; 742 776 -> -0.22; 228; 334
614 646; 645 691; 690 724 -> 0.17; 389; 361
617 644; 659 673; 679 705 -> -0.13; 394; 297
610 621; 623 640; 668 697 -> -0.09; 399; 273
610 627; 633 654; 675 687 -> -0.14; 403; 201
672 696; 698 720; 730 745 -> -0.17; 257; 371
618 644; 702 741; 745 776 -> -0.05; 394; 331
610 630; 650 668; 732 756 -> -0.01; 404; 382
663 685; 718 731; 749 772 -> -0.16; 281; 348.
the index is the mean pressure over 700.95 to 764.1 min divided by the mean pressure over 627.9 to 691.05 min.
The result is 1.1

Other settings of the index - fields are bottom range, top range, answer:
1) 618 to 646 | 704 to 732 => 0.94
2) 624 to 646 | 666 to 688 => 0.68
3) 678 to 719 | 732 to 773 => 1.12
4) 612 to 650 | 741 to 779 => 0.84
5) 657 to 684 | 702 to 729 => 1.16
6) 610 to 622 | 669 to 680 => 0.66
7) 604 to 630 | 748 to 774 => 0.83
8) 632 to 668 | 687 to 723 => 0.92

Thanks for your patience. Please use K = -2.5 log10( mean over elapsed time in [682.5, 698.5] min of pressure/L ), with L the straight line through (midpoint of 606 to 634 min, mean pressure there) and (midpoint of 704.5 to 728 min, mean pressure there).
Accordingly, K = 0.25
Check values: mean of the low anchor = 405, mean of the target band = 298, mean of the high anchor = 364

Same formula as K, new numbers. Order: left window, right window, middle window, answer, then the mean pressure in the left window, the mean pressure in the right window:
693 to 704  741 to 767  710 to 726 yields 0.01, 363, 378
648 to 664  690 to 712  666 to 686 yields 0.42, 397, 357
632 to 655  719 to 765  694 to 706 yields 0.03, 369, 377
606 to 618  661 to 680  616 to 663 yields -0.08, 399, 320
